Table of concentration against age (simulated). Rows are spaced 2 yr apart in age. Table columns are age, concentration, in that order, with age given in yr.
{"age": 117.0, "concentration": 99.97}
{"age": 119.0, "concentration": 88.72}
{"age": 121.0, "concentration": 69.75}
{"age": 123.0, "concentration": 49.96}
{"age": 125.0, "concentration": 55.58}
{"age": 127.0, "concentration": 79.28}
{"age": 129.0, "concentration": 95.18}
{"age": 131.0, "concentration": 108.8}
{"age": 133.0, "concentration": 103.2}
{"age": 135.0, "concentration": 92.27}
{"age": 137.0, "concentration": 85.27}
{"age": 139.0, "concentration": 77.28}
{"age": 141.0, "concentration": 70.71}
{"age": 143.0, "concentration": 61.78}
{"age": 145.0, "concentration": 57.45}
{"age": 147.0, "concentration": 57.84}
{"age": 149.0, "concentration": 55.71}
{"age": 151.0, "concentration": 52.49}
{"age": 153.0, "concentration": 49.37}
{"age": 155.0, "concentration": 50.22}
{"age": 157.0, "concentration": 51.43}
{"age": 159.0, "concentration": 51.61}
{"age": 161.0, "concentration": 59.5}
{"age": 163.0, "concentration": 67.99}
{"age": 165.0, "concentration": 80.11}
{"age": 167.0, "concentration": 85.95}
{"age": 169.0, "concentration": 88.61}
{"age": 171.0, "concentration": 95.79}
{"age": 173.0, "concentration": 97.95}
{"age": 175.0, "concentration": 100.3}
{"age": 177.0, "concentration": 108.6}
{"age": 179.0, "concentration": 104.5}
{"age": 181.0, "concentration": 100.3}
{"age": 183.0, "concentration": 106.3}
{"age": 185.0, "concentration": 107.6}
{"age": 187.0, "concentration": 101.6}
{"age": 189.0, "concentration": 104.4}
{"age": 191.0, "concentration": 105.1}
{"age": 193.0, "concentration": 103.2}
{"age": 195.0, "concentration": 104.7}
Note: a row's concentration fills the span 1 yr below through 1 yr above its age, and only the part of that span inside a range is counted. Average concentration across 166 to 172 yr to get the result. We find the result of 90.1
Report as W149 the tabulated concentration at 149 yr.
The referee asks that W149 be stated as 55.71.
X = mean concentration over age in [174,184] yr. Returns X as 104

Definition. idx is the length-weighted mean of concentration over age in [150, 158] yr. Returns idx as 50.9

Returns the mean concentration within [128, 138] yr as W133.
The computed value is 96.9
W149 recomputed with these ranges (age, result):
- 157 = 51.43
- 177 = 108.6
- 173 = 97.95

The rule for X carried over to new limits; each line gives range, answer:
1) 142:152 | 57.1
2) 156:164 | 57.6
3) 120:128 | 63.6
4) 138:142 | 74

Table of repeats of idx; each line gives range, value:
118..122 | 79.2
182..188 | 105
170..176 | 98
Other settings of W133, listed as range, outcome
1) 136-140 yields 81.3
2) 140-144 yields 66.2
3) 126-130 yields 87.2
